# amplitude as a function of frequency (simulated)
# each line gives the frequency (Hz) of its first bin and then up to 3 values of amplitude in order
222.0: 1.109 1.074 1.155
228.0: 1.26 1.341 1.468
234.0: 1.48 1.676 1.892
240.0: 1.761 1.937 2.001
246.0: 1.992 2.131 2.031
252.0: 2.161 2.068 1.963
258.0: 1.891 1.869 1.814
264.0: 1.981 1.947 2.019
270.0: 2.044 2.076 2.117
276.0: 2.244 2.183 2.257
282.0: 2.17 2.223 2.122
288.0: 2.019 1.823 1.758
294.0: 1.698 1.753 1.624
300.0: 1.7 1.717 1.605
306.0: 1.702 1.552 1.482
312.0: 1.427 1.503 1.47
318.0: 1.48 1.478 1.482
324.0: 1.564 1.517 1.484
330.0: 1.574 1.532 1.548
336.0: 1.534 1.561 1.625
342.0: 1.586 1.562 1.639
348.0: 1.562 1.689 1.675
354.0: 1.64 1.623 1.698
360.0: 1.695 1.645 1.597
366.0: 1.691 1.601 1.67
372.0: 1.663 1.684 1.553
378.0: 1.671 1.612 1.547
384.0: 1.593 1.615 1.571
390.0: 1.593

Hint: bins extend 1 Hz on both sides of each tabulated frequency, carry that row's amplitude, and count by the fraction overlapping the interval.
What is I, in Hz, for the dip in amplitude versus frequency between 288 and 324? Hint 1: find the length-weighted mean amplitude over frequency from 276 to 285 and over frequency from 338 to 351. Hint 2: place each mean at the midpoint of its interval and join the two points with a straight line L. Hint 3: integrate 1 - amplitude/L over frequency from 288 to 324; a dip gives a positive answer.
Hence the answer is 6.56 Hz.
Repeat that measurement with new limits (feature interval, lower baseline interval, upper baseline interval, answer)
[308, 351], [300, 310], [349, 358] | 2.9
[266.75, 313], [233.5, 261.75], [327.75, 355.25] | -2.8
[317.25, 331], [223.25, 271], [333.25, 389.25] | 1.3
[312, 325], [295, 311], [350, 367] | 1.2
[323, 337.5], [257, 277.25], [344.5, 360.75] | 1.7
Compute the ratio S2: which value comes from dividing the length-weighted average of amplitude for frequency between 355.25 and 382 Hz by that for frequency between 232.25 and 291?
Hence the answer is 0.83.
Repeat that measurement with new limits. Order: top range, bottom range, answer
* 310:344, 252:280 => 0.75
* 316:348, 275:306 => 0.80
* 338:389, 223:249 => 1.00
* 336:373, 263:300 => 0.82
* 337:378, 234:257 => 0.84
